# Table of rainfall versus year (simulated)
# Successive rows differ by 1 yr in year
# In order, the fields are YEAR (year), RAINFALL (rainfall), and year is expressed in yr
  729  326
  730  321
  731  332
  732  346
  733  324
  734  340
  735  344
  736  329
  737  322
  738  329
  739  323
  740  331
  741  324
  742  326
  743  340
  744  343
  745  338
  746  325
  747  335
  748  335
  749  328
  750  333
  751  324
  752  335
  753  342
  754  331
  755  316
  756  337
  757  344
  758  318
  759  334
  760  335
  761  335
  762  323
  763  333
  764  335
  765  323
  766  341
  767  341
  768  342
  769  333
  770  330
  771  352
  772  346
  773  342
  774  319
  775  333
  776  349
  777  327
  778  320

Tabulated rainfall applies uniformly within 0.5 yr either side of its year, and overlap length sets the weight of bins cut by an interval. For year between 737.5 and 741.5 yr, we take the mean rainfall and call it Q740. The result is 327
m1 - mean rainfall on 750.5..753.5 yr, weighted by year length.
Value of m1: 334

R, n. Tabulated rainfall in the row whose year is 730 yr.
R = 321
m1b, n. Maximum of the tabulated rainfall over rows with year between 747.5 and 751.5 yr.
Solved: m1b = 335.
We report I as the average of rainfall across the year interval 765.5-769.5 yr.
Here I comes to 339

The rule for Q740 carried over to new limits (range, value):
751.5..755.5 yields 331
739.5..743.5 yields 330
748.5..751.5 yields 328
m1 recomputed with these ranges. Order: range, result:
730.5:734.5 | 336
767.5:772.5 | 341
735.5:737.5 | 326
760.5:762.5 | 329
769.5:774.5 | 338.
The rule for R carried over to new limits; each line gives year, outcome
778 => 320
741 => 324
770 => 330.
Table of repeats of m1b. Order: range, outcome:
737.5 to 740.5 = 331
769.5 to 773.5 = 352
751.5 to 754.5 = 342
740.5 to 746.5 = 343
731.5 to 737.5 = 346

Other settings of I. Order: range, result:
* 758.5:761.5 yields 335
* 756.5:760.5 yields 333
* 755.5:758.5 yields 333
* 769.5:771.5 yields 341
